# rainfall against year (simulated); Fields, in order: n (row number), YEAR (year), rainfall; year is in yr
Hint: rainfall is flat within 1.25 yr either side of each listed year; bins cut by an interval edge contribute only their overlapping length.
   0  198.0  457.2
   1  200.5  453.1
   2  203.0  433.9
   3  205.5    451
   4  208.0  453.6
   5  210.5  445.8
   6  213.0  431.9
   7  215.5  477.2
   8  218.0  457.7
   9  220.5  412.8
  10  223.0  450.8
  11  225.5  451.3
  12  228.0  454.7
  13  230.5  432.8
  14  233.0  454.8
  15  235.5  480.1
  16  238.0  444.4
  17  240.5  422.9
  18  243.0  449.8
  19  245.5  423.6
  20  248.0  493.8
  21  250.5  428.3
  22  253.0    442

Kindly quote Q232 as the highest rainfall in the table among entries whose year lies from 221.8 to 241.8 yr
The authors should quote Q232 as 480.1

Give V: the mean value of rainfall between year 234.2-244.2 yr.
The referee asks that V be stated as 449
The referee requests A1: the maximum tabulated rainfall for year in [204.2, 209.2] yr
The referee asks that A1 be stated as 453.6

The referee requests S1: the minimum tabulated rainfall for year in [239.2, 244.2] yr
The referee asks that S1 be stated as 422.9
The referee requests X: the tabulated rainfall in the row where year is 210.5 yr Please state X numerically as 445.8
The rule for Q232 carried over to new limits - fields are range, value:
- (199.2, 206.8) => 453.1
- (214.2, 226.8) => 477.2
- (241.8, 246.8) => 449.8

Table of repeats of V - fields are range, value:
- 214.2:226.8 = 450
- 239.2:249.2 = 447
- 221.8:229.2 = 452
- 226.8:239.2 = 453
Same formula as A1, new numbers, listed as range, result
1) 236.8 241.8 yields 444.4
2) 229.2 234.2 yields 454.8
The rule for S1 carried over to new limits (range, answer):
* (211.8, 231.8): 412.8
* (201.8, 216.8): 431.9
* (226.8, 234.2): 432.8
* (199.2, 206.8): 433.9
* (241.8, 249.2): 423.6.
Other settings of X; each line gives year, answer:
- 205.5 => 451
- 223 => 450.8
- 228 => 454.7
